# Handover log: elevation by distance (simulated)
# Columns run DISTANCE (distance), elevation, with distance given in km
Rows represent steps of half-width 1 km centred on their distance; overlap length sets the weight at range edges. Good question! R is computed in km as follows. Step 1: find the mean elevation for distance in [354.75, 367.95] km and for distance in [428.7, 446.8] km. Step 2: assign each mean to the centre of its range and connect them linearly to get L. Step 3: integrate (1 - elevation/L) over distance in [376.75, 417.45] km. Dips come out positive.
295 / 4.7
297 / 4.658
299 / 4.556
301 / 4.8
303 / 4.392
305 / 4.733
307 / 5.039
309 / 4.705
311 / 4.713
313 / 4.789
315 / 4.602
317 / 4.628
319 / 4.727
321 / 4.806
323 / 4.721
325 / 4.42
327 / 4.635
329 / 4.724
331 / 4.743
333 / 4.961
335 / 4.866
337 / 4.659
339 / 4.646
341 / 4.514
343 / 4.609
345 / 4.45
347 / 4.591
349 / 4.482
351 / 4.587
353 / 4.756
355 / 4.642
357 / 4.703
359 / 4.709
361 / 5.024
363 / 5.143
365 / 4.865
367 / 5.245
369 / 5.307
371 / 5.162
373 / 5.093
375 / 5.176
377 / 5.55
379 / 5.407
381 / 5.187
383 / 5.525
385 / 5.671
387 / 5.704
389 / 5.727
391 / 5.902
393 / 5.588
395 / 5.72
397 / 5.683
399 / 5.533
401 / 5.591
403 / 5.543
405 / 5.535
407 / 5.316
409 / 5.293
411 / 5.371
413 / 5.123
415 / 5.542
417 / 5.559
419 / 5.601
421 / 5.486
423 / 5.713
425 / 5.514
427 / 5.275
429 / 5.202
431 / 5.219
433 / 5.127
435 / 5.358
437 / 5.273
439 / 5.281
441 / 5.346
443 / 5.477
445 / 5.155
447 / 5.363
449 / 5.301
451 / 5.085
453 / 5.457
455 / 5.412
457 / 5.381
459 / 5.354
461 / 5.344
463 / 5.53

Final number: -3.5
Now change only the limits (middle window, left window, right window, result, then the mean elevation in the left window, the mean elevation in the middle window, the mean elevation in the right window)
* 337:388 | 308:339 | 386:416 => 1.5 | 4.71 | 4.98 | 5.54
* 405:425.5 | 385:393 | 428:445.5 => 0.1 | 5.74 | 5.45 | 5.27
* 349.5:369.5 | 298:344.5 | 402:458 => 0.2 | 4.69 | 4.88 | 5.37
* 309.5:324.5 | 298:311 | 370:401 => 0.4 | 4.7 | 4.7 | 5.51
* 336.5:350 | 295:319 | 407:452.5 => 0.9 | 4.69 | 4.56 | 5.35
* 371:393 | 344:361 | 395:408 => -1.3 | 4.64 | 5.48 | 5.55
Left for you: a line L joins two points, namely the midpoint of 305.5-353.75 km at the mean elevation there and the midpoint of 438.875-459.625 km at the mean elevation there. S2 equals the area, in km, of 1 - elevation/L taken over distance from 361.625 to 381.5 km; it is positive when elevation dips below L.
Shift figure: -1.2 km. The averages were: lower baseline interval 4.68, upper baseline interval 5.33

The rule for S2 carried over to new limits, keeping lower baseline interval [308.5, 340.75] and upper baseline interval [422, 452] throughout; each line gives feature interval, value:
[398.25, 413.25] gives -0.8 km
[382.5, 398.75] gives -2.0 km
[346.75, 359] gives 0.6 km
